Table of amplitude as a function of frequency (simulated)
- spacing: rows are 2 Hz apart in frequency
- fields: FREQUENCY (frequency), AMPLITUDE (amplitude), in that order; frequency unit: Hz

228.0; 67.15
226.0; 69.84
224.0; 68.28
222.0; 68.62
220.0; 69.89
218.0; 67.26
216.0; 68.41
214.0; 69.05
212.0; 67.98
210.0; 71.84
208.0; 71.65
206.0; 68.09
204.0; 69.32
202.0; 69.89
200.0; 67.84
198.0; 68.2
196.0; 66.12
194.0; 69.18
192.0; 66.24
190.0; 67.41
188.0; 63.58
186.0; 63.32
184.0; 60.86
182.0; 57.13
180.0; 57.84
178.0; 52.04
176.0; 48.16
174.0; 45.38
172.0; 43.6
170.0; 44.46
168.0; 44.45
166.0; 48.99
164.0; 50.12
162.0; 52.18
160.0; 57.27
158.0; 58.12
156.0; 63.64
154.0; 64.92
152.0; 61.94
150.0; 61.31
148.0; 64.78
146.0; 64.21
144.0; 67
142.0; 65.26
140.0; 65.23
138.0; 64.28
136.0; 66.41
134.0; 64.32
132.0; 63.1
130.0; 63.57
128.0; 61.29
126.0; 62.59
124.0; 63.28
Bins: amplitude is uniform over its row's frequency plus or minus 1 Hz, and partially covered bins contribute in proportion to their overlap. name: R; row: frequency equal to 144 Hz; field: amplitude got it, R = 67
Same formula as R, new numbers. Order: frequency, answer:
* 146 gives 64.21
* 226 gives 69.84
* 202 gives 69.89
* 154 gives 64.92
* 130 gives 63.57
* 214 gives 69.05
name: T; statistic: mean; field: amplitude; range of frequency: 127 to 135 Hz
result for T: 63.1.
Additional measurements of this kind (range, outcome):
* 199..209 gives 69.4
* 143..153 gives 63.8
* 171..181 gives 49.4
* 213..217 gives 68.7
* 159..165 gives 53.2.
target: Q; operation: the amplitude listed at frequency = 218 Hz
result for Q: 67.26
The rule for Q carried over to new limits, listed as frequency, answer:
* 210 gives 71.84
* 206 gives 68.09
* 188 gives 63.58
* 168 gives 44.45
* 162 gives 52.18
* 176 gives 48.16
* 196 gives 66.12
